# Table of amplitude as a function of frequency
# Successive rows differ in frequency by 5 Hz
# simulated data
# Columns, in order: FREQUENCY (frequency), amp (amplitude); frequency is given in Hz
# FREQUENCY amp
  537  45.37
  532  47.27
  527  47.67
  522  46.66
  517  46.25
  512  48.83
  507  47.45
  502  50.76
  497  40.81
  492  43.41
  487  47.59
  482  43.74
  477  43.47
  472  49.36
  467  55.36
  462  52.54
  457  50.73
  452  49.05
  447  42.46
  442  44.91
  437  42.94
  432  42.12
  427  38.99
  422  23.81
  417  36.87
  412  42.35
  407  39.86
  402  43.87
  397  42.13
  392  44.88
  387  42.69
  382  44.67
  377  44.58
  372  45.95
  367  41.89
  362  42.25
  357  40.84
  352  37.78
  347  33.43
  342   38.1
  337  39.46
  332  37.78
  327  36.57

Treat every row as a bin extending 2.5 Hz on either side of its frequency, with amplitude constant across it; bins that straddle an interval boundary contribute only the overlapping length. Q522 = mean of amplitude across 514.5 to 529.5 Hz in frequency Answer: 46.9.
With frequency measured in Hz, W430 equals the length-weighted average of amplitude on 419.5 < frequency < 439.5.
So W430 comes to 37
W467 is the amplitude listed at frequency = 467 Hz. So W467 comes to 55.36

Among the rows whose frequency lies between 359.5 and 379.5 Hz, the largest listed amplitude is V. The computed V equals 45.95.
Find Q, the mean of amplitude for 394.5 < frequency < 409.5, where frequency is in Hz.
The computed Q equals 42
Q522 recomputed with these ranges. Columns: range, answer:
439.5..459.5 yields 46.8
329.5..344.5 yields 38.4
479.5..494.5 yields 44.9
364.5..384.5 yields 44.3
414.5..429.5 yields 33.2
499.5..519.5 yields 48.3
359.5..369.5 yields 42.1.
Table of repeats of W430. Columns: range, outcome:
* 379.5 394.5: 44.1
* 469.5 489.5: 46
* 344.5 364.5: 38.6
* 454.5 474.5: 52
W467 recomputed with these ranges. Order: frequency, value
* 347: 33.43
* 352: 37.78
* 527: 47.67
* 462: 52.54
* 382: 44.67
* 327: 36.57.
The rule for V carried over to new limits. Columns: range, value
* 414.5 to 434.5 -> 42.12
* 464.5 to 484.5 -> 55.36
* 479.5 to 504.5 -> 50.76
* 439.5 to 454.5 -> 49.05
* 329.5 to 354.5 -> 39.46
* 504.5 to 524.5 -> 48.83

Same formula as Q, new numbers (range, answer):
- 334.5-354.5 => 37.2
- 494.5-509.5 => 46.3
